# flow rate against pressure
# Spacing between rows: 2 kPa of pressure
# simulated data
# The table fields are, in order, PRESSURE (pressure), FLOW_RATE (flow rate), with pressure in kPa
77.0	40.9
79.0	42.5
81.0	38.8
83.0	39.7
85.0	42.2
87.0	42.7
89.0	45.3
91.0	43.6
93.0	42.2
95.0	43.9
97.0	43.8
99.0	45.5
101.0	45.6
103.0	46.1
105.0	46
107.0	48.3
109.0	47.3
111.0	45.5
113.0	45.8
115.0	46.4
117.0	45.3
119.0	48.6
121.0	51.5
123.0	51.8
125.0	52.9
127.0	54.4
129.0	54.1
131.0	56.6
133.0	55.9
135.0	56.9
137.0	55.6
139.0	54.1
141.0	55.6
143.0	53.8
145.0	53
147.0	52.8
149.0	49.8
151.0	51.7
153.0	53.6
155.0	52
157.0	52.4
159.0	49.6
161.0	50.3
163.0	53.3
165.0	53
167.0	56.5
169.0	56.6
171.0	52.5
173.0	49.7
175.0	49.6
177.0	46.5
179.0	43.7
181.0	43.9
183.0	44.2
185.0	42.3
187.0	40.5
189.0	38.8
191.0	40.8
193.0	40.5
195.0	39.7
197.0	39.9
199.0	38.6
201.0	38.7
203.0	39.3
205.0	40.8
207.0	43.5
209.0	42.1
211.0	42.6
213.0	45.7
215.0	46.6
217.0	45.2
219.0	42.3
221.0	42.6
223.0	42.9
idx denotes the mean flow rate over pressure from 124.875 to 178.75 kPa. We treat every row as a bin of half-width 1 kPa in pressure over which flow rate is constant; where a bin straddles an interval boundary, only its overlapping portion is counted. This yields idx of 52.9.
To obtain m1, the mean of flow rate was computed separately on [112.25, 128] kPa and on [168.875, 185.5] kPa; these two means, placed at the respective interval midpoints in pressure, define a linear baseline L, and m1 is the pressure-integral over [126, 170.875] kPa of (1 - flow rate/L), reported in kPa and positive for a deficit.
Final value -4.78 kPa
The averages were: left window 49.6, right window 47.4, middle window 53.7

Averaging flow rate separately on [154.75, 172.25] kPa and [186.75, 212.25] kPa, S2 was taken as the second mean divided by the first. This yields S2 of 0.77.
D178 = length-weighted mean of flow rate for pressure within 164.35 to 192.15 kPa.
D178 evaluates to 46.9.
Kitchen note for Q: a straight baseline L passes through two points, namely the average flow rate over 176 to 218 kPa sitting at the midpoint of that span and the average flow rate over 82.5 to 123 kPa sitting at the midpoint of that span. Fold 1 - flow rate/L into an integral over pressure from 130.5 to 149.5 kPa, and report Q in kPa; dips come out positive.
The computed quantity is -4.4 kPa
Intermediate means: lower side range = 45.5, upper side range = 42.1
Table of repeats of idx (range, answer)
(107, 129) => 49.2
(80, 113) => 44.2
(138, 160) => 52.6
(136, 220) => 47.2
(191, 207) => 40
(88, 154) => 49.8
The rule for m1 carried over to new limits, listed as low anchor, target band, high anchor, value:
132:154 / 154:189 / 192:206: -1.7 kPa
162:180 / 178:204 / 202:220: 3.5 kPa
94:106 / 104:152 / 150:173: -2.7 kPa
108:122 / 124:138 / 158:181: -2.0 kPa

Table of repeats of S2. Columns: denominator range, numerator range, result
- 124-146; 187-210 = 0.73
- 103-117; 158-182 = 1.09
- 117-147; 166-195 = 0.86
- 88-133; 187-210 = 0.84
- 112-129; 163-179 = 1.04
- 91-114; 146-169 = 1.16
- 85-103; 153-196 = 1.08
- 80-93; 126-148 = 1.30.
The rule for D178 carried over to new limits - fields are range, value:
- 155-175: 52.5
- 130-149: 54.7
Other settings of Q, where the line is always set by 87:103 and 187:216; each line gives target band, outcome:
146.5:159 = -2.7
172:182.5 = -1.2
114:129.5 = -2.5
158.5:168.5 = -2.5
